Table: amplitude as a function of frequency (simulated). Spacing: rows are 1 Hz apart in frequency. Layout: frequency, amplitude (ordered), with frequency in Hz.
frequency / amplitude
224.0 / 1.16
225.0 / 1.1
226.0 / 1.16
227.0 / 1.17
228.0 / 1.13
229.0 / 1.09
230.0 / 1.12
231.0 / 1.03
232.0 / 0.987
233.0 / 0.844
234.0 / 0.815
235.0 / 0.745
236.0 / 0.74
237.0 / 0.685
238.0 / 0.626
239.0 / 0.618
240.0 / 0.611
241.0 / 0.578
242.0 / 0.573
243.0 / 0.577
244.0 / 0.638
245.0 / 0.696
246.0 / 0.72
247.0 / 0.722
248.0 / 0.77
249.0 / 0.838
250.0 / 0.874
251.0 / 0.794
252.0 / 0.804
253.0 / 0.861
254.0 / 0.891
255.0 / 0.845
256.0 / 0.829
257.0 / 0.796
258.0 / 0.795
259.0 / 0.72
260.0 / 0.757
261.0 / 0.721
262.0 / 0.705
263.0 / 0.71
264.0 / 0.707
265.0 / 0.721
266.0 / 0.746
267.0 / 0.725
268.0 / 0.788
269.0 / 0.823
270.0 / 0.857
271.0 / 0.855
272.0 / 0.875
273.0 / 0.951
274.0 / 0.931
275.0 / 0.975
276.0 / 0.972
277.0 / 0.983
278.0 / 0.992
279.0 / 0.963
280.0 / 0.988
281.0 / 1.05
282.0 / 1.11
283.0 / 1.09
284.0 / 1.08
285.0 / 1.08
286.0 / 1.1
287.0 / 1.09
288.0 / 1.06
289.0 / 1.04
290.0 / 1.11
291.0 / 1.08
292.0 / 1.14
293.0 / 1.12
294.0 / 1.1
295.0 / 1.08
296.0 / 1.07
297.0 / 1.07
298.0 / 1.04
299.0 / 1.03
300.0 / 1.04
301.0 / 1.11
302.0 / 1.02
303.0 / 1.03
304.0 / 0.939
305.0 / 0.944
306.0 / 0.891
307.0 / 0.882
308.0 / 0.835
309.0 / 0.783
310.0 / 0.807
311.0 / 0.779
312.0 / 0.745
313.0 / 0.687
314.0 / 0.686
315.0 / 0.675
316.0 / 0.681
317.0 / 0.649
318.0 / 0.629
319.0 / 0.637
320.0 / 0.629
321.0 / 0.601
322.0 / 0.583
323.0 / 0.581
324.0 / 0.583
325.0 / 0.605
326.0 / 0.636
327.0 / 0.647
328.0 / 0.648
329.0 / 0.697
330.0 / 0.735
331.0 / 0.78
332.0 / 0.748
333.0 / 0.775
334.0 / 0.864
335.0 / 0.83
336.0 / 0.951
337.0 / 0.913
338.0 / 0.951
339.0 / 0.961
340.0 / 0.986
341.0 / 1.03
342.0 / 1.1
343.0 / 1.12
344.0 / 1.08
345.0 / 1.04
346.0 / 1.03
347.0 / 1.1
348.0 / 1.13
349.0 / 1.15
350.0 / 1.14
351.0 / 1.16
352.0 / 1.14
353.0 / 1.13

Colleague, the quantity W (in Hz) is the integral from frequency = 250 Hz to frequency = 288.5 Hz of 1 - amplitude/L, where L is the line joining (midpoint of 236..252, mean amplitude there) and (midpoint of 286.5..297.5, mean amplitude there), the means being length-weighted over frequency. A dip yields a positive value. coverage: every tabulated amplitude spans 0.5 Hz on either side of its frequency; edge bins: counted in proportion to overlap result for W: 0.6 Hz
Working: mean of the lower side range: 0.693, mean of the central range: 0.888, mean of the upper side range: 1.09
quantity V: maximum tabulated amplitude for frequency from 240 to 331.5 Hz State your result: 1.14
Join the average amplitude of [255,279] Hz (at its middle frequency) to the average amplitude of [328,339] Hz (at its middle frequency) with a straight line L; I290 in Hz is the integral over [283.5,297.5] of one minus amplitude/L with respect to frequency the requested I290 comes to -4.4 Hz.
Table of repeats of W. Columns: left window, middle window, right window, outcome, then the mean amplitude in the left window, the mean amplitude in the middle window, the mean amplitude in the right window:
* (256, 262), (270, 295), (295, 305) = -3.0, 0.759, 1.03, 1.04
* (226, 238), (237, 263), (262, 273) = 3.7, 0.937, 0.733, 0.785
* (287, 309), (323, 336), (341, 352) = 4.4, 1.03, 0.716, 1.1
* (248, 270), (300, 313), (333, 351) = 0.3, 0.785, 0.895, 1.02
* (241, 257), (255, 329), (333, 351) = 0.4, 0.757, 0.867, 1.02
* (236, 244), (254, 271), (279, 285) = 1.6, 0.62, 0.772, 1.06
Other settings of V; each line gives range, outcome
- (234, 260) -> 0.891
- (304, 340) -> 0.986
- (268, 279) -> 0.992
